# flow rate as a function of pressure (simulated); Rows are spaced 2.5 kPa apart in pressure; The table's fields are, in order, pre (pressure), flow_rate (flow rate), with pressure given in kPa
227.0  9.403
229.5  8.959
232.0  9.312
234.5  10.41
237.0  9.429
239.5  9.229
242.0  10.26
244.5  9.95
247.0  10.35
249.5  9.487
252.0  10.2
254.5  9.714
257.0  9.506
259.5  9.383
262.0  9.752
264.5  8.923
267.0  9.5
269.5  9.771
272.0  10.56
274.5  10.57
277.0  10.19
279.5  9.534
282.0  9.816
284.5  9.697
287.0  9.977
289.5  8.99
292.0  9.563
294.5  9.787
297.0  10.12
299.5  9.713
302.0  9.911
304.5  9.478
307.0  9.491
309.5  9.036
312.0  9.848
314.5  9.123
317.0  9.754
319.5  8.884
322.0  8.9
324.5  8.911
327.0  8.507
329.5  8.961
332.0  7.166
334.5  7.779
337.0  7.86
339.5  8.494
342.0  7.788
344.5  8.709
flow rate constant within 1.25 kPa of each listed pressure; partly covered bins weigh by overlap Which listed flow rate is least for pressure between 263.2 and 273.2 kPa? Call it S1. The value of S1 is 8.923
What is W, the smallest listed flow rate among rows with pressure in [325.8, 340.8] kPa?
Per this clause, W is 7.166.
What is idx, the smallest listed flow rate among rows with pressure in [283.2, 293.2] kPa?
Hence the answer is 8.99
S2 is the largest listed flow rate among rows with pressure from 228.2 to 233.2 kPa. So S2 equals 9.312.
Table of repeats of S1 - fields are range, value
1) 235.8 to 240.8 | 9.229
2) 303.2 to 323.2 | 8.884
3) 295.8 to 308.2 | 9.478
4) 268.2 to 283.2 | 9.534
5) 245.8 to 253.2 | 9.487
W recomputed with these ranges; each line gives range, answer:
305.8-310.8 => 9.036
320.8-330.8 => 8.507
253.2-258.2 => 9.506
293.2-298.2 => 9.787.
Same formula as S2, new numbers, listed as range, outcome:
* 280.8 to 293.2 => 9.977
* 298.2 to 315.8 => 9.911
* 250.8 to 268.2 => 10.2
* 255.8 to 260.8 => 9.506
